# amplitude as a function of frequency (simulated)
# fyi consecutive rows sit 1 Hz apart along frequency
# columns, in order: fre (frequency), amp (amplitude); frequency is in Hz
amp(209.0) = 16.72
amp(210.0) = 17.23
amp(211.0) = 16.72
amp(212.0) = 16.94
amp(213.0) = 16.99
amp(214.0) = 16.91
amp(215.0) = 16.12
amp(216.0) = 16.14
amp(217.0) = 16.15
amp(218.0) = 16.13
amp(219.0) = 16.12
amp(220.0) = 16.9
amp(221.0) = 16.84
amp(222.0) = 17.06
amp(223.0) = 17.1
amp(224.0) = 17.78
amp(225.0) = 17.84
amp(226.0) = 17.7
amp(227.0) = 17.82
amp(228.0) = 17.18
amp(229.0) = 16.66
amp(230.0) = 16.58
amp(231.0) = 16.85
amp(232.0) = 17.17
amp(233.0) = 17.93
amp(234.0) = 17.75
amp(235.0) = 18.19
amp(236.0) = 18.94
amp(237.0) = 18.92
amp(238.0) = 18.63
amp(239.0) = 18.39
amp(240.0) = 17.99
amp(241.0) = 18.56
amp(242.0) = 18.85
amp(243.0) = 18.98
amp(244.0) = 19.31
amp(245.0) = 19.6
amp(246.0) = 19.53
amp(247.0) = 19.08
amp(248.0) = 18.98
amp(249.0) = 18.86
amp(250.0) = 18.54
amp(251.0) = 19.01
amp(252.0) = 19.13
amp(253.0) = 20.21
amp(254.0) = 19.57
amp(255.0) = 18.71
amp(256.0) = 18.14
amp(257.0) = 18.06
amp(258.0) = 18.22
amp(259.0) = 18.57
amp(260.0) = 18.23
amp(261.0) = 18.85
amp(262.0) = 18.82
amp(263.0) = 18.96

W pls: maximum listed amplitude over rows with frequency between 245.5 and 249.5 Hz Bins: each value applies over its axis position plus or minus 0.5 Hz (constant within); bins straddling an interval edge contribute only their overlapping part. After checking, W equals 19.53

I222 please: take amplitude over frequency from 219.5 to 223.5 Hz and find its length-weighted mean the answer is 17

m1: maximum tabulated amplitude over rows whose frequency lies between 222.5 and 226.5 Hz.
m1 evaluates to 17.84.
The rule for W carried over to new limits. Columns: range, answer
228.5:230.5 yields 16.66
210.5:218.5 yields 16.99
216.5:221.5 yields 16.9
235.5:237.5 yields 18.94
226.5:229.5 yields 17.82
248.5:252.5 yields 19.13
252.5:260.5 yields 20.21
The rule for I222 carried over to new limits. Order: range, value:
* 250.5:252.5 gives 19.1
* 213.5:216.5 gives 16.4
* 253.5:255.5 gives 19.1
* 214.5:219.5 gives 16.1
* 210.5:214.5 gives 16.9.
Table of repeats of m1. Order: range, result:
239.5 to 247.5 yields 19.6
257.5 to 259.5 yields 18.57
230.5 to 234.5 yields 17.93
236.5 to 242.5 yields 18.92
